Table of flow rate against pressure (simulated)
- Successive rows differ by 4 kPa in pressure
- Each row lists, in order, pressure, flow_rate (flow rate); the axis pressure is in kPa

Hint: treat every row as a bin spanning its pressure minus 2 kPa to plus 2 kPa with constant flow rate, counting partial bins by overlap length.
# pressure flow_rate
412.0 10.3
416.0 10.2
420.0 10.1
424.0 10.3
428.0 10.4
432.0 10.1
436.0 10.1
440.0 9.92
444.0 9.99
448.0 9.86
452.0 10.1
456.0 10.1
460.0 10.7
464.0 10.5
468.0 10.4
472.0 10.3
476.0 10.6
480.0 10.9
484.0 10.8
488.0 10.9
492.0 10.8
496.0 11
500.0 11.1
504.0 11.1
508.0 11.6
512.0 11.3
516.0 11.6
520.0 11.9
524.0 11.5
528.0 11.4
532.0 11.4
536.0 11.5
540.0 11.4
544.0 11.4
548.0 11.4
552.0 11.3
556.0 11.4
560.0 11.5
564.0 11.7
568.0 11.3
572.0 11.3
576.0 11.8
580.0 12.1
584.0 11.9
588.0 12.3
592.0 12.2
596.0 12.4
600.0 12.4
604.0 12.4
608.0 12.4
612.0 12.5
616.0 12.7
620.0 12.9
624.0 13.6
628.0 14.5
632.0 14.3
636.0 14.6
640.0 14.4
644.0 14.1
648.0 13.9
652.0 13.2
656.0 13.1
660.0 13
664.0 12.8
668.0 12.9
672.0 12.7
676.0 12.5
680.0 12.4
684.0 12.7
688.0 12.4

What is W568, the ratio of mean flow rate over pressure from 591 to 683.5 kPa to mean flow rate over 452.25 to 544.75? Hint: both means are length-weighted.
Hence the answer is 1.19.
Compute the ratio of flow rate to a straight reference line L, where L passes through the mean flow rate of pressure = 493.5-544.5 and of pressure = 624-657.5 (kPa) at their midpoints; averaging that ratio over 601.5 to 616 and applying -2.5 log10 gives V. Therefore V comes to 0.07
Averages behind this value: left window 11.4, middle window 12.5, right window 14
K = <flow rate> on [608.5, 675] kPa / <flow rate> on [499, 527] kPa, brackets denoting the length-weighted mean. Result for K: 1.17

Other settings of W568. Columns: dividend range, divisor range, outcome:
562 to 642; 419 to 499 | 1.22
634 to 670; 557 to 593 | 1.15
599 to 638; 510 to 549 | 1.15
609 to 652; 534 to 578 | 1.20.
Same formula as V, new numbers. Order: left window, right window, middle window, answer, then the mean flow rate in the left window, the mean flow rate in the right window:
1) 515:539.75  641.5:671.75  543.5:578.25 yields 0.05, 11.5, 13.3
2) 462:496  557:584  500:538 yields -0.04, 10.7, 11.6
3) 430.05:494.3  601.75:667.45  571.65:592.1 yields 0.05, 10.4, 13.4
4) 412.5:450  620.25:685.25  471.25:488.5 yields 0.01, 10.1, 13.4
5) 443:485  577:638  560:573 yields 0.06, 10.4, 12.9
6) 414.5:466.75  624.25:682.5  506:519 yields -0.02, 10.2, 13.5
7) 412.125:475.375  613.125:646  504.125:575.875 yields 0.06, 10.2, 13.9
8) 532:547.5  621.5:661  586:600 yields 0.03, 11.4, 13.9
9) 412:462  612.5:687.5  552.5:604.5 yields 0.04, 10.2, 13.3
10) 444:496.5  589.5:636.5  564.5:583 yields 0.06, 10.5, 13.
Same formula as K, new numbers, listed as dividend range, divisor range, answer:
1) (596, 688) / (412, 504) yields 1.26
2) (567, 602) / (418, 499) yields 1.15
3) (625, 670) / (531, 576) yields 1.20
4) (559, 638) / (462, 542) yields 1.13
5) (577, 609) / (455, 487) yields 1.16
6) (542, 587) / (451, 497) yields 1.09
